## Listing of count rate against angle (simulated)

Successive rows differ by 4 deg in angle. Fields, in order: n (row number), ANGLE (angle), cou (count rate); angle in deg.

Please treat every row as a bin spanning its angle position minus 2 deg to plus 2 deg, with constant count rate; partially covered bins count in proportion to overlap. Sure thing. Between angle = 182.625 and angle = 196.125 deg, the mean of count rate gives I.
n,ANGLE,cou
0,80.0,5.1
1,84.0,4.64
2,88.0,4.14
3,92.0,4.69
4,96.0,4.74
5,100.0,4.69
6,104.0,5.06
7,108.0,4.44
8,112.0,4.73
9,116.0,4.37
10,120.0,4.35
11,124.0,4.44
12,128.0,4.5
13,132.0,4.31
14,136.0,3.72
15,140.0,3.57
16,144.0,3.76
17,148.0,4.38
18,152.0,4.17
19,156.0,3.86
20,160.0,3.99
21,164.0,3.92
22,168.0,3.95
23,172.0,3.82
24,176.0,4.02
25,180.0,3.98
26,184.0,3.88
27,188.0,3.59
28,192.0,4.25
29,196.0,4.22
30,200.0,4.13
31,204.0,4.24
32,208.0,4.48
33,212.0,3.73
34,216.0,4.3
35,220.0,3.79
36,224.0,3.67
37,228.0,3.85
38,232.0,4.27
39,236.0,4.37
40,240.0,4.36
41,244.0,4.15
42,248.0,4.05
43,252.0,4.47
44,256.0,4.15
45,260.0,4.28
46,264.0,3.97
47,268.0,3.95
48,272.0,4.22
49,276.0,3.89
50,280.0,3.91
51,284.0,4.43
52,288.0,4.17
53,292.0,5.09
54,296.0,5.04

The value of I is 3.96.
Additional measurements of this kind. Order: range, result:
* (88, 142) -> 4.42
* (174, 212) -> 4.07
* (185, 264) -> 4.12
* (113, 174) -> 4.08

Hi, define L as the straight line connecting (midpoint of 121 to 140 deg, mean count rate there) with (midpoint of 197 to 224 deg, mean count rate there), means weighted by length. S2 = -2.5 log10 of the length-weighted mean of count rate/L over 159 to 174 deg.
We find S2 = 0.06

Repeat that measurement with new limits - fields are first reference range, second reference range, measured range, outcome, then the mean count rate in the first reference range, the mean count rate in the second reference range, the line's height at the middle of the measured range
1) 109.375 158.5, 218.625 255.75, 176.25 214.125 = 0.023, 4.18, 4.12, 4.14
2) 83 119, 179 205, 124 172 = 0.075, 4.6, 4.04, 4.31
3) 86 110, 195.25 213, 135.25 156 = 0.130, 4.63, 4.18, 4.43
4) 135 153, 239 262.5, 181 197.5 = 0.020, 3.92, 4.23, 4.05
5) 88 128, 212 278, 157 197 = 0.101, 4.58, 4.1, 4.34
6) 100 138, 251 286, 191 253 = 0.024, 4.45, 4.13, 4.23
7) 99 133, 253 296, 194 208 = 0.038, 4.55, 4.25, 4.39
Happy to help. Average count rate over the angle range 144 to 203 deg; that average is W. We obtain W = 4.01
